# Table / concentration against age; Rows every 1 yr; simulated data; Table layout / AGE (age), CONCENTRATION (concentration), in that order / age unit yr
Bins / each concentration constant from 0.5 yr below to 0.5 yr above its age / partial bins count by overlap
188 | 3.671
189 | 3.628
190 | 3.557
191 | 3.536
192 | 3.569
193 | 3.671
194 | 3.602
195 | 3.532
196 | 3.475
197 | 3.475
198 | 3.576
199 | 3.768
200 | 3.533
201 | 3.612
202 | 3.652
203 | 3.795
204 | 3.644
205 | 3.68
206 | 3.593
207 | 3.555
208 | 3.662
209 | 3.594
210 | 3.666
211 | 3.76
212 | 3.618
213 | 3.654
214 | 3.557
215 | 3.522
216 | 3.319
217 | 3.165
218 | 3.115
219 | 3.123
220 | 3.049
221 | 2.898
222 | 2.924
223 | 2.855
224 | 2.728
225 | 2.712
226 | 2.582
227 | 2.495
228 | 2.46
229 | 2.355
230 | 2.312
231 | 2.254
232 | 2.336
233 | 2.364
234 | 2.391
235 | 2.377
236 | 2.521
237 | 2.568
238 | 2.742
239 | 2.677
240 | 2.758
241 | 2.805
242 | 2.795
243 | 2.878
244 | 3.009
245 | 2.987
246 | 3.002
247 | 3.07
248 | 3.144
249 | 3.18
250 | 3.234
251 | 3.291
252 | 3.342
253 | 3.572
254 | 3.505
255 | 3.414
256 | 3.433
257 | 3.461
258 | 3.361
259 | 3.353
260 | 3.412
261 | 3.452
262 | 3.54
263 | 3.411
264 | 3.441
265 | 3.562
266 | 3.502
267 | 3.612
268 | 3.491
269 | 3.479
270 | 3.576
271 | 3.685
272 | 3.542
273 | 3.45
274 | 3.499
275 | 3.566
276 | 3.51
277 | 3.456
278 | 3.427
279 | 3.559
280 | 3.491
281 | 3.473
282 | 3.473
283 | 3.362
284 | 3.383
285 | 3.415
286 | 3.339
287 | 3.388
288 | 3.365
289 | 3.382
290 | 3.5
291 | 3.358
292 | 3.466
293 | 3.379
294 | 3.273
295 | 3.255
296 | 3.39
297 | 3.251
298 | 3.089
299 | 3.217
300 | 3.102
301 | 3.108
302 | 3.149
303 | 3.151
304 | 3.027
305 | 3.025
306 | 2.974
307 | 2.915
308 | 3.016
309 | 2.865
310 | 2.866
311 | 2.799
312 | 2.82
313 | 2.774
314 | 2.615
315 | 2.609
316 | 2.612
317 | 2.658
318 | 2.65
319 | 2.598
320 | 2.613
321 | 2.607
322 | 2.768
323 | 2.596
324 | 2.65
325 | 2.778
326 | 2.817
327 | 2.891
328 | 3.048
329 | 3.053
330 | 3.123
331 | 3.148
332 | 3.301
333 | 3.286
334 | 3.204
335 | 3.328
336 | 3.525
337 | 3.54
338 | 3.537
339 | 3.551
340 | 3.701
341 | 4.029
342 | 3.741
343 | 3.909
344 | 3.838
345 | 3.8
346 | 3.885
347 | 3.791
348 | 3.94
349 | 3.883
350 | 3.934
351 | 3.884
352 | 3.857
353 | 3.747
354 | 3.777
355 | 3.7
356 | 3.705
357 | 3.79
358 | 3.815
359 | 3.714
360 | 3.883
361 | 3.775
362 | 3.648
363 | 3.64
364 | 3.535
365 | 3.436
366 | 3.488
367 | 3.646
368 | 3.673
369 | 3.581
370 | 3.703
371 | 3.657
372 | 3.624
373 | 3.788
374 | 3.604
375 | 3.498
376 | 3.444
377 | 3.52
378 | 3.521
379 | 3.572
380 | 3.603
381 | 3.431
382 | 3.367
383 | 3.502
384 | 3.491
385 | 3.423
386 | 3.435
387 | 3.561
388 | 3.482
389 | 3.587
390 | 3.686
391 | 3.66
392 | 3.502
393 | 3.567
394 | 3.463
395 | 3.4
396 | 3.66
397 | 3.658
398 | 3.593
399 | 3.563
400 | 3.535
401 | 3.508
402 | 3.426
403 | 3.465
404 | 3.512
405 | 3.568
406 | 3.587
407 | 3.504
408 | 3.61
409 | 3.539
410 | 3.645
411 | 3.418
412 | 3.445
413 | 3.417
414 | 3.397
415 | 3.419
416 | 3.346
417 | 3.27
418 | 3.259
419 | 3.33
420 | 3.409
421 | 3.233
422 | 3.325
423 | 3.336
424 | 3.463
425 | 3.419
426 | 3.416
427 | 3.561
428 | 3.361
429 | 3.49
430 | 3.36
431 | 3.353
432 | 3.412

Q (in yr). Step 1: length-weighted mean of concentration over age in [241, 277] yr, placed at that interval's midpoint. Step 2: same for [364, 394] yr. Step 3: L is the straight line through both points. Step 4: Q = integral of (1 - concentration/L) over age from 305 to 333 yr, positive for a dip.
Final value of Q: 5.04 yr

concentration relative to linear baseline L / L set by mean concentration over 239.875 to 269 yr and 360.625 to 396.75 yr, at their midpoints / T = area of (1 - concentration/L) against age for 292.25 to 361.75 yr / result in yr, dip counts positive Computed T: 3.6 yr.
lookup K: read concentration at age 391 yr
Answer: 3.66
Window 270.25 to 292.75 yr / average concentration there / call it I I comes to 3.46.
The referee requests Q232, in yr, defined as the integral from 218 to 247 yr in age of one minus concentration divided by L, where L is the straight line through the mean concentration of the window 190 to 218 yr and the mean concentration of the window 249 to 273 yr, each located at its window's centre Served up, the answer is 6.81 yr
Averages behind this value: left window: 3.58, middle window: 2.69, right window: 3.46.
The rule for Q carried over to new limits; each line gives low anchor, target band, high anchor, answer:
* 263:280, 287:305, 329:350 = 1.5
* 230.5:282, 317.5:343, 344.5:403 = 2.5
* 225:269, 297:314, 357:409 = 1.4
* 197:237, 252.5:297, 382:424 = -3.0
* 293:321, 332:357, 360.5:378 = -2.7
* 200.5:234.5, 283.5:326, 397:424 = 3.3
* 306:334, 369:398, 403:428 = -2.8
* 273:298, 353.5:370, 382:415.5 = -0.9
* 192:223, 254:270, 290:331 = -1.3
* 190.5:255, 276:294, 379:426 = -0.9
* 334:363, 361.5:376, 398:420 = 0.2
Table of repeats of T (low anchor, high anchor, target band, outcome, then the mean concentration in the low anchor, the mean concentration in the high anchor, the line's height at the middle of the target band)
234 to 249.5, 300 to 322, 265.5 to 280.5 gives -3.7 yr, 2.82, 2.84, 2.83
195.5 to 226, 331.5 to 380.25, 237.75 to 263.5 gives 2.1 yr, 3.4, 3.66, 3.47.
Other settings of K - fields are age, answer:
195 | 3.532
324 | 2.65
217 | 3.165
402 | 3.426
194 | 3.602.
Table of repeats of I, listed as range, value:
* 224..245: 2.58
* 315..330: 2.75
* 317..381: 3.47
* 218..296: 3.15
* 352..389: 3.61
